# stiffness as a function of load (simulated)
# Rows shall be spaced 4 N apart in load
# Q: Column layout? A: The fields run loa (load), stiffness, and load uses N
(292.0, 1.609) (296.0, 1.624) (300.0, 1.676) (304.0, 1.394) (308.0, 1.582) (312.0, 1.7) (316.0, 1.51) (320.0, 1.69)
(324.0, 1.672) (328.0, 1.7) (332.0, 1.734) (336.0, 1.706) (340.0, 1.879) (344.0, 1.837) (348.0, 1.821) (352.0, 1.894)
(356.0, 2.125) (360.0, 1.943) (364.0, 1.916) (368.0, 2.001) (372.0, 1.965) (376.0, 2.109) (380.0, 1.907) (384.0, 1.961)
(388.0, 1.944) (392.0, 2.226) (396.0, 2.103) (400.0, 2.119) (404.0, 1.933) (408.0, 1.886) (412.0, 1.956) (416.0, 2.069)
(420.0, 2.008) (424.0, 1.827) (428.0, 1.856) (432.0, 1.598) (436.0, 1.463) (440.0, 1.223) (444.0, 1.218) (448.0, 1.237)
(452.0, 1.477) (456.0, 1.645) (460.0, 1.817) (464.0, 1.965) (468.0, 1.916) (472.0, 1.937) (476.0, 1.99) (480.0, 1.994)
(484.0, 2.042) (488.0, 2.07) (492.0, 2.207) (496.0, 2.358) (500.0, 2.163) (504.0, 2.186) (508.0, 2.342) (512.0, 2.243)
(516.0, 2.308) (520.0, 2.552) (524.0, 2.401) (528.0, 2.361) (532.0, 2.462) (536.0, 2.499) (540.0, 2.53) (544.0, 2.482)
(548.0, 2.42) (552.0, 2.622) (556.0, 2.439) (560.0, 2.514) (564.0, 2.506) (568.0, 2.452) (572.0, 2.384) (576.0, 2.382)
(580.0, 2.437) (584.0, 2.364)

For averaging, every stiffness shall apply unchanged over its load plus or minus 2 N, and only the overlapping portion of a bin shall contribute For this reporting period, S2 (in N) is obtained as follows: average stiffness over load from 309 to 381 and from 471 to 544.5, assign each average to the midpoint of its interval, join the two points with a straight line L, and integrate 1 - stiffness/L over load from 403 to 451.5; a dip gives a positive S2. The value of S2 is 8.77 N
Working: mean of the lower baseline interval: 1.83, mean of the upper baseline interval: 2.27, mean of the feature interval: 1.68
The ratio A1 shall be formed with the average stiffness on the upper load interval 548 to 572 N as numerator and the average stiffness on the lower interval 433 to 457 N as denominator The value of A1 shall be 1.81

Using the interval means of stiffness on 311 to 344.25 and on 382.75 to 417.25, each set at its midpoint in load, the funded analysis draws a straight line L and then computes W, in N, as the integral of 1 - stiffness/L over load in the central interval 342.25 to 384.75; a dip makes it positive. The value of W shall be -2.0 N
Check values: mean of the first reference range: 1.71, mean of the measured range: 1.95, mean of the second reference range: 2.02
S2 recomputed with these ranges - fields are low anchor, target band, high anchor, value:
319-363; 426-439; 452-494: 2.0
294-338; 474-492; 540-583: 1.3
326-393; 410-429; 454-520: 0.5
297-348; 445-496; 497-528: 7.4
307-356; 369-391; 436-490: -3.2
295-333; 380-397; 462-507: -2.0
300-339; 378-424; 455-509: -4.0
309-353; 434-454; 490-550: 7.5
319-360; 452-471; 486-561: 3.3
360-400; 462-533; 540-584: 3.6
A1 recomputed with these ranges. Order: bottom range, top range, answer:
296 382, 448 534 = 1.17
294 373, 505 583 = 1.38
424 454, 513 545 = 1.67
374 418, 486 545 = 1.16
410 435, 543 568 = 1.33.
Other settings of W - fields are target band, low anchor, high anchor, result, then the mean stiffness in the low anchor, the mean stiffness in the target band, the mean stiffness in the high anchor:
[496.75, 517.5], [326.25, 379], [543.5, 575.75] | 0.6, 1.9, 2.25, 2.47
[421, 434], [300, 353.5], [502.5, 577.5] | 1.7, 1.7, 1.78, 2.43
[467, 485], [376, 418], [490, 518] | 1.8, 2.02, 1.98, 2.26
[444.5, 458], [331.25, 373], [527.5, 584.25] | 4.6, 1.9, 1.43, 2.46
